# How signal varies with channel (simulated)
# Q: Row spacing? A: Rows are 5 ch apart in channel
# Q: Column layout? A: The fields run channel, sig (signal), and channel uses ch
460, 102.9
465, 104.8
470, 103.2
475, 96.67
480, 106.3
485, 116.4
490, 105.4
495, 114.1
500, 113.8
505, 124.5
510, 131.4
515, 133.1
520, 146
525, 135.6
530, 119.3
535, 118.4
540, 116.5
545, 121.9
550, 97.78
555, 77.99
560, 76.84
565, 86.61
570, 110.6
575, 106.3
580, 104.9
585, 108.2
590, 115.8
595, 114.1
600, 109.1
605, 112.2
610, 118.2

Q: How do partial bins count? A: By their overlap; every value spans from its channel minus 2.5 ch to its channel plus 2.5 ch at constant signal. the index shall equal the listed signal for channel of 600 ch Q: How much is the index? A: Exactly 109.1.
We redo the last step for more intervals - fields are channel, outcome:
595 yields 114.1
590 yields 115.8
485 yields 116.4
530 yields 119.3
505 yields 124.5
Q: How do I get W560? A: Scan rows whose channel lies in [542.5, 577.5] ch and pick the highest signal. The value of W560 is 121.9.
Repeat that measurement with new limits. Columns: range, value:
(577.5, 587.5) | 108.2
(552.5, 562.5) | 77.99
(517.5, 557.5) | 146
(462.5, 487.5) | 116.4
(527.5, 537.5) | 119.3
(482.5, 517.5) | 133.1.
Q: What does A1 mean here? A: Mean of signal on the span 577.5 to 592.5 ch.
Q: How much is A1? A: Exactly 110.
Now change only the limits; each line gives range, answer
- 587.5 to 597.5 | 115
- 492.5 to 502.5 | 114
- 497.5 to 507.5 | 119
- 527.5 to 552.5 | 115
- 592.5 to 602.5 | 112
